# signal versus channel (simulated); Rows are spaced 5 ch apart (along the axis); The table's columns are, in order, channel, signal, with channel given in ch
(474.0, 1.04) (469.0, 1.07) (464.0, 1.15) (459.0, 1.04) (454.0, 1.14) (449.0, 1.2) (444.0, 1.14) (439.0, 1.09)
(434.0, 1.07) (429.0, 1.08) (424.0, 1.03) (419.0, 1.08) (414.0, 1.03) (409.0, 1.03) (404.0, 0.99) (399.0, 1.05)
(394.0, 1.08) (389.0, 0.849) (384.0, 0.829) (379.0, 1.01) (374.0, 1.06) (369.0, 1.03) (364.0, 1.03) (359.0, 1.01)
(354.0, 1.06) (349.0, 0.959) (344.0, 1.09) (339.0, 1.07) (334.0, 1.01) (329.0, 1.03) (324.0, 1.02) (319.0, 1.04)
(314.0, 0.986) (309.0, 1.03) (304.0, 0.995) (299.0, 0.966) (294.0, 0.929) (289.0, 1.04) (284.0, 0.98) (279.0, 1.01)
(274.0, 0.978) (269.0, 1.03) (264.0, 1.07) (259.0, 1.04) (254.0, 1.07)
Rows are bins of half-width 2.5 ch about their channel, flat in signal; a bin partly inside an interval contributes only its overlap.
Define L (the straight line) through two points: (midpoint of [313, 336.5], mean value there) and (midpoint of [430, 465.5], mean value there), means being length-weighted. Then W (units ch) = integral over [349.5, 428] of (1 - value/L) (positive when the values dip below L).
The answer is 4.3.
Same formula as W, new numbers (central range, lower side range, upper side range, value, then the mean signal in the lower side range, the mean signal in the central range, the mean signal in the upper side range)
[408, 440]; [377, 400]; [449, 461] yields -0.5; 0.957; 1.06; 1.11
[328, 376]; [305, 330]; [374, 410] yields -1.6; 1.02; 1.03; 0.98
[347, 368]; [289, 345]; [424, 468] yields 0.5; 1.01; 1.02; 1.11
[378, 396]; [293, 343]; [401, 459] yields 2.1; 1.01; 0.932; 1.08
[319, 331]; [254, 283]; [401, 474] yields 0.2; 1.03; 1.03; 1.08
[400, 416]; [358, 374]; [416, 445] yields 0.6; 1.03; 1.02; 1.08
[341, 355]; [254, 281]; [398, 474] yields 0.2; 1.03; 1.04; 1.08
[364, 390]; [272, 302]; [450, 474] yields 1.9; 0.984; 0.969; 1.1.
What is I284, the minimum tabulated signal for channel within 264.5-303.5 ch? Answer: 0.929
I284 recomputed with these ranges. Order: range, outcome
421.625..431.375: 1.03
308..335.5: 0.986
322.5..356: 0.959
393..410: 0.99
